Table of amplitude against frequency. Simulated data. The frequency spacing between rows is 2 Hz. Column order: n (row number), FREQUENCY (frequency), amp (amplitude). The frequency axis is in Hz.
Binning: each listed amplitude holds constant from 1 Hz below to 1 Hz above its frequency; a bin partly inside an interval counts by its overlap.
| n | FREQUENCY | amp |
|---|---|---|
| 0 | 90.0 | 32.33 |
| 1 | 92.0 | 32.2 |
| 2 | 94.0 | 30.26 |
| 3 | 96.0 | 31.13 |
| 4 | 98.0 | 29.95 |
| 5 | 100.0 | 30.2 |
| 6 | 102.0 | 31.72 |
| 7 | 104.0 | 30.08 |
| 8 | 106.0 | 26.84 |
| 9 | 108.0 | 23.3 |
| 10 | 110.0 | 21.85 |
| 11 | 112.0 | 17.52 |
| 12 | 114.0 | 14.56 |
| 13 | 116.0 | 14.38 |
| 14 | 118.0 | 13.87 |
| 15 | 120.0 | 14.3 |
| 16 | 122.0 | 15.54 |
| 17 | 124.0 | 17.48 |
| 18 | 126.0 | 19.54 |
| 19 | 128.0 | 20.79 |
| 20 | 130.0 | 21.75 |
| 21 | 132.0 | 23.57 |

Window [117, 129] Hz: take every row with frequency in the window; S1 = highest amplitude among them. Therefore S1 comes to 20.79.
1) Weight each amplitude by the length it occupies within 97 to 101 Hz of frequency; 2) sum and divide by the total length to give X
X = 30.1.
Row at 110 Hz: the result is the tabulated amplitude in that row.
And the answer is 21.85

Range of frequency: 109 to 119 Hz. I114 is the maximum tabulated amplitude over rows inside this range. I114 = 21.85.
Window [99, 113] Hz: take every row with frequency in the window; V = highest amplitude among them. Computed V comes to 31.72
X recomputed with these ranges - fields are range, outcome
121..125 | 16.5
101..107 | 29.5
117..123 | 14.6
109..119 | 16.4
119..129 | 17.5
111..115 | 16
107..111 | 22.6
